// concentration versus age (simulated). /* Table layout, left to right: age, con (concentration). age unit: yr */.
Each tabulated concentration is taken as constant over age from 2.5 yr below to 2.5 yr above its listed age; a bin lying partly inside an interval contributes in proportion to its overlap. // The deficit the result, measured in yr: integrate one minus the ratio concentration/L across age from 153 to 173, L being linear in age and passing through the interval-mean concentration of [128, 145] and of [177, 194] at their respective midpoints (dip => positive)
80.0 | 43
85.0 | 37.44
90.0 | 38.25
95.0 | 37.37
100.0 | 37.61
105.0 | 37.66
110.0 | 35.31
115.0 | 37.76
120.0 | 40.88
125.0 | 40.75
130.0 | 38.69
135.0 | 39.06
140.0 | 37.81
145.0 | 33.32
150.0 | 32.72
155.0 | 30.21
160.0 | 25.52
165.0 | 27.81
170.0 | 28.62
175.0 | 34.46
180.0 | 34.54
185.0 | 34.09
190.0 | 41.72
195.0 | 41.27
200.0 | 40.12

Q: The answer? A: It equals 5.0 yr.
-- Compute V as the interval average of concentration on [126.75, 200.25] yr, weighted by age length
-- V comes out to 34.6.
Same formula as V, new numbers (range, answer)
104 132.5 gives 38.6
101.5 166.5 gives 35.3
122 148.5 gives 37.8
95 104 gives 37.6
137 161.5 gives 32.3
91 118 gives 37.3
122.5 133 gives 39.7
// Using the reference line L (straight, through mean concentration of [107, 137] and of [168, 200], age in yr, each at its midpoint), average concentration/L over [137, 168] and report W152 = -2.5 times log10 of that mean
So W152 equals 0.20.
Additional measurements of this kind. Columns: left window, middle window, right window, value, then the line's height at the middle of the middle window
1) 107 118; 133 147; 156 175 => -0.134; 32.5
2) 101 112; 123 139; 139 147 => -0.103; 35.7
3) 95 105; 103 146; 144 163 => -0.120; 34.2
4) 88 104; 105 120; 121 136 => 0.036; 38.7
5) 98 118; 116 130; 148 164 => -0.158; 34.7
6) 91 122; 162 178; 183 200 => 0.273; 38.9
